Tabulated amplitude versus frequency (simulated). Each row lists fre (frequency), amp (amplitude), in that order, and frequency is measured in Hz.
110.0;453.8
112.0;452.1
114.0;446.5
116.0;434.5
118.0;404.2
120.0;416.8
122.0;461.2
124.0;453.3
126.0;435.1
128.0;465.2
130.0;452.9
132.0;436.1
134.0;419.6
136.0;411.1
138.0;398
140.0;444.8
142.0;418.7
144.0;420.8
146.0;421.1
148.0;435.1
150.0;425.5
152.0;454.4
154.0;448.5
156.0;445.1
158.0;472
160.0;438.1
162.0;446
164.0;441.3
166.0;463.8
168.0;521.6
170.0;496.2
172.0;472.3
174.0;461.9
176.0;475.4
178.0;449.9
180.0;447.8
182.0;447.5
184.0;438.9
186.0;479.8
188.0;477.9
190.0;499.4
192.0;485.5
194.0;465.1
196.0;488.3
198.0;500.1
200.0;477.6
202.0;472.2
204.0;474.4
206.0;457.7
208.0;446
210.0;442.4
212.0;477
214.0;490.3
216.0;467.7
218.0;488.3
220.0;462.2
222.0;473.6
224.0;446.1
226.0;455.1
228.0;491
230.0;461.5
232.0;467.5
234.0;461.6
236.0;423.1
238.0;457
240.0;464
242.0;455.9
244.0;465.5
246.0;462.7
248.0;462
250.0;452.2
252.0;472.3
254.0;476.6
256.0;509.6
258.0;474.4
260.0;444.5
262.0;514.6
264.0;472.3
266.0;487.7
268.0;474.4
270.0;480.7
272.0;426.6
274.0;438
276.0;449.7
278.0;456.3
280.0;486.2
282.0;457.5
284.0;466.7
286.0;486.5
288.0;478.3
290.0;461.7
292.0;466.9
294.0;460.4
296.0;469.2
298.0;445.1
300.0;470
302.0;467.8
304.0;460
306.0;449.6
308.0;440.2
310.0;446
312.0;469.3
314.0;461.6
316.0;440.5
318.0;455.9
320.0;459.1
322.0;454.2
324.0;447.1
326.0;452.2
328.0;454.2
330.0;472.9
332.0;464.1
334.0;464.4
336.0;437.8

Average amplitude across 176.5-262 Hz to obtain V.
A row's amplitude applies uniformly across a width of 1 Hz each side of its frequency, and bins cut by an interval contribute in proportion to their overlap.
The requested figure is 468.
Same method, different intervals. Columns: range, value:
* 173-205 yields 471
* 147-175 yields 459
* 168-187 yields 466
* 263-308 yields 464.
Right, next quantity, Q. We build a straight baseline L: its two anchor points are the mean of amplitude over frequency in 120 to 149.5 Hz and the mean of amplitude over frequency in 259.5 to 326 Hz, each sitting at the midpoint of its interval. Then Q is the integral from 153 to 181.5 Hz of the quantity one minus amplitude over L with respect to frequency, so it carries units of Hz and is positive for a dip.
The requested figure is -1.5 Hz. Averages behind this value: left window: 433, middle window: 463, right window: 462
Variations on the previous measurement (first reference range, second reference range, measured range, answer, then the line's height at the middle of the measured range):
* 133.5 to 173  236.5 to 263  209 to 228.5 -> -0.3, 461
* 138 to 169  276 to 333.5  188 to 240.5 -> -2.1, 451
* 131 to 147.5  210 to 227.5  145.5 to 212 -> -2.7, 445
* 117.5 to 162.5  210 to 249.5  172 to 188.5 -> -0.4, 449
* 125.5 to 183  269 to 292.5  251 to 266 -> -0.7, 460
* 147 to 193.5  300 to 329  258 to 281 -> -0.5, 457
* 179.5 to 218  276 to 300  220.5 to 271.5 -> 0.1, 468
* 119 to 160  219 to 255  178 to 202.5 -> -1.2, 450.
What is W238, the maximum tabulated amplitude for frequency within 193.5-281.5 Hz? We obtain 514.6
